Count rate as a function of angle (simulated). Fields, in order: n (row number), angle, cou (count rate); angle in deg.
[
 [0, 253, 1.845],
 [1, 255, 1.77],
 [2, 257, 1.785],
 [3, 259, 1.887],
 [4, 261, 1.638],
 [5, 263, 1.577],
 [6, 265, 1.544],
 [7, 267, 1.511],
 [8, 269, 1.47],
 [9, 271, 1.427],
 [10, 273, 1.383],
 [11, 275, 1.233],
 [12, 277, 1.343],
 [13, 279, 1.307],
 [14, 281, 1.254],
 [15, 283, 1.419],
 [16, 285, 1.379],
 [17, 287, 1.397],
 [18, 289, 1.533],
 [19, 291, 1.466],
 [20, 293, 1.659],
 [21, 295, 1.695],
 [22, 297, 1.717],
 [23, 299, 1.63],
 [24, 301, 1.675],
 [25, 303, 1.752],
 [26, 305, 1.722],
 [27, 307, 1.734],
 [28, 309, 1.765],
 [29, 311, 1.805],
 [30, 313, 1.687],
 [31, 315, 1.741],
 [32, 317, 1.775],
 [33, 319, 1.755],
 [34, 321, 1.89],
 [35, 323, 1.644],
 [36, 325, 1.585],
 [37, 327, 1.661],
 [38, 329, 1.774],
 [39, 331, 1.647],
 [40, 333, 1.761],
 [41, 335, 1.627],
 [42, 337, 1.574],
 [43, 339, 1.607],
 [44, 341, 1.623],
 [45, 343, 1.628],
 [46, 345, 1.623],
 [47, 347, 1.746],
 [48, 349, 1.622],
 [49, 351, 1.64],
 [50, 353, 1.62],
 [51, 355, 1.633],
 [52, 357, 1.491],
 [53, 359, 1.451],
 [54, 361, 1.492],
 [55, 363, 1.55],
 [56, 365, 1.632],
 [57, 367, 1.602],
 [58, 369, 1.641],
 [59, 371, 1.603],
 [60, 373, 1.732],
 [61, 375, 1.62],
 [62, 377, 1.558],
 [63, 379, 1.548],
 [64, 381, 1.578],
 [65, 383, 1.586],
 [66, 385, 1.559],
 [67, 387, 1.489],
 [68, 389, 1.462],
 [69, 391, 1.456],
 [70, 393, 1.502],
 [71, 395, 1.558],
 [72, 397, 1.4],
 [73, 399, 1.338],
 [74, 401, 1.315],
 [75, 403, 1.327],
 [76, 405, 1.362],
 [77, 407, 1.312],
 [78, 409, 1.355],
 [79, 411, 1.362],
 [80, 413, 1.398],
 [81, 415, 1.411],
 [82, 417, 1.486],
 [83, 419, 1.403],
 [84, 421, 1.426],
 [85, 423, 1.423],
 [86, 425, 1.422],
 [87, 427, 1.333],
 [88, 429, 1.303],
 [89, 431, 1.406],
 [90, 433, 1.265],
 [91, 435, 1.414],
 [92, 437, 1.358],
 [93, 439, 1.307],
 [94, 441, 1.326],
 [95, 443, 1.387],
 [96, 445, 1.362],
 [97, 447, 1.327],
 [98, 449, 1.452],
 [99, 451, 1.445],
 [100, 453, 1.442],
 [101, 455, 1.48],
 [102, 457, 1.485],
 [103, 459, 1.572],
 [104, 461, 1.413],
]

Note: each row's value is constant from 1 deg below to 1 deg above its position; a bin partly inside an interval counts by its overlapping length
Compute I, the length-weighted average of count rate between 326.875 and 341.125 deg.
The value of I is 1.66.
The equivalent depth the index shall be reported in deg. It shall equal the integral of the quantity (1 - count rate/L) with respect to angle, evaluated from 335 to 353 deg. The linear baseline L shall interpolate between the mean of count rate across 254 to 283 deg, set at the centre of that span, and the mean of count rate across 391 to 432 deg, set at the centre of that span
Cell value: -2.3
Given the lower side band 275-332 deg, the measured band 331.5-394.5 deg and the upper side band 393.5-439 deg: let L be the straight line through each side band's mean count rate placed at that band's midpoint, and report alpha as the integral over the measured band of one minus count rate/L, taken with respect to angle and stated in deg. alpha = -4.1 deg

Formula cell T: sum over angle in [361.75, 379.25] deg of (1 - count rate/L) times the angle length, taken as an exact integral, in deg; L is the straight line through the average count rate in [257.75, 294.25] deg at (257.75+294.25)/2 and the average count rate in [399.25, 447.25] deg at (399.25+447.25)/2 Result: -2.6 deg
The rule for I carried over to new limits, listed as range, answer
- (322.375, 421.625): 1.54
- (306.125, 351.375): 1.69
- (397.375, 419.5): 1.37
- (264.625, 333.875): 1.59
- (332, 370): 1.61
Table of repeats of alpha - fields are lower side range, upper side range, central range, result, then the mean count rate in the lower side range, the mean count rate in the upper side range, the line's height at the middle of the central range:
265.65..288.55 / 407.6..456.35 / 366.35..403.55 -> -3.6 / 1.38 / 1.39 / 1.39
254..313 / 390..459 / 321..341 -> -2.0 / 1.57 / 1.4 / 1.51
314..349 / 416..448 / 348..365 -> 0.4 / 1.68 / 1.37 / 1.61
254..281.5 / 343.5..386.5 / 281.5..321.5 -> -2.8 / 1.51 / 1.6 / 1.54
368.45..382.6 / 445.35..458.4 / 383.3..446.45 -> 5.2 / 1.61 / 1.44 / 1.52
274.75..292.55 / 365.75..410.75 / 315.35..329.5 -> -3.0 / 1.38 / 1.49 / 1.43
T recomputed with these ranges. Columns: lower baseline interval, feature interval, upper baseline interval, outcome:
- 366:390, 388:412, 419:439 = 1.5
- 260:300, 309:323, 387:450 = -3.0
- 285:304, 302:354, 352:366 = -3.8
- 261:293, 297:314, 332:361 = -2.4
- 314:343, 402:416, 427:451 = 0.8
